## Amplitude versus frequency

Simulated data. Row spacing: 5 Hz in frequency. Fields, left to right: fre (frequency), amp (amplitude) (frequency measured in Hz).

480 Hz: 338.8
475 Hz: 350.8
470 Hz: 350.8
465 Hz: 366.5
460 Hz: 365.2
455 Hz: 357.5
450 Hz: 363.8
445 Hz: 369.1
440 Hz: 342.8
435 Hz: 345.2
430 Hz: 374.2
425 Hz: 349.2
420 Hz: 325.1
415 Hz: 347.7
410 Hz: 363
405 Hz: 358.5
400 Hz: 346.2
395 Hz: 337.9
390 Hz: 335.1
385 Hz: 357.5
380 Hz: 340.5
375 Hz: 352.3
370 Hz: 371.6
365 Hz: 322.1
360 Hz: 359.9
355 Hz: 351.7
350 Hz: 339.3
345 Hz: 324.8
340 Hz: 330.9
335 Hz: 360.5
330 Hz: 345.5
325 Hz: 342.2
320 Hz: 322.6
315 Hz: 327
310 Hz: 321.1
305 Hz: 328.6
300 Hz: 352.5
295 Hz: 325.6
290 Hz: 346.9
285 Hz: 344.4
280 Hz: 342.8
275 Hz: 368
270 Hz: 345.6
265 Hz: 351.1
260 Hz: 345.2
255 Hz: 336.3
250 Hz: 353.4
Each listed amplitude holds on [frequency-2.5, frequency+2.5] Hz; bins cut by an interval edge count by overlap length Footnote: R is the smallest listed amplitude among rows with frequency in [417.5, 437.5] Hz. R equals 325.1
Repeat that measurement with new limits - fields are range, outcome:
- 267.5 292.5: 342.8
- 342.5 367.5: 322.1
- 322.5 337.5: 342.2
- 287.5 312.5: 321.1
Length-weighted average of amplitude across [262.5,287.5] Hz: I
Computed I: 350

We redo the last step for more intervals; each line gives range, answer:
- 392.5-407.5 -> 348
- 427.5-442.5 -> 354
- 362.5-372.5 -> 347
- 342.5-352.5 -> 332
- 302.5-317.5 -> 326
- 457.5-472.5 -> 361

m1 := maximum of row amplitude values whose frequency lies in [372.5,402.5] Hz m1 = 357.5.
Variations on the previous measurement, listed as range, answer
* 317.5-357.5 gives 360.5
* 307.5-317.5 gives 327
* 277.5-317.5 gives 352.5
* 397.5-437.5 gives 374.2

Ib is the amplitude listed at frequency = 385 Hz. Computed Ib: 357.5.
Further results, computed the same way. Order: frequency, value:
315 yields 327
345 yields 324.8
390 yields 335.1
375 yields 352.3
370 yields 371.6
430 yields 374.2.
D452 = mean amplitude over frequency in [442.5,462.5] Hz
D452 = 364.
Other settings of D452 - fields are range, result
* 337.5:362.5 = 341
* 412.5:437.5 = 348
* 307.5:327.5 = 328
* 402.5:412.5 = 361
